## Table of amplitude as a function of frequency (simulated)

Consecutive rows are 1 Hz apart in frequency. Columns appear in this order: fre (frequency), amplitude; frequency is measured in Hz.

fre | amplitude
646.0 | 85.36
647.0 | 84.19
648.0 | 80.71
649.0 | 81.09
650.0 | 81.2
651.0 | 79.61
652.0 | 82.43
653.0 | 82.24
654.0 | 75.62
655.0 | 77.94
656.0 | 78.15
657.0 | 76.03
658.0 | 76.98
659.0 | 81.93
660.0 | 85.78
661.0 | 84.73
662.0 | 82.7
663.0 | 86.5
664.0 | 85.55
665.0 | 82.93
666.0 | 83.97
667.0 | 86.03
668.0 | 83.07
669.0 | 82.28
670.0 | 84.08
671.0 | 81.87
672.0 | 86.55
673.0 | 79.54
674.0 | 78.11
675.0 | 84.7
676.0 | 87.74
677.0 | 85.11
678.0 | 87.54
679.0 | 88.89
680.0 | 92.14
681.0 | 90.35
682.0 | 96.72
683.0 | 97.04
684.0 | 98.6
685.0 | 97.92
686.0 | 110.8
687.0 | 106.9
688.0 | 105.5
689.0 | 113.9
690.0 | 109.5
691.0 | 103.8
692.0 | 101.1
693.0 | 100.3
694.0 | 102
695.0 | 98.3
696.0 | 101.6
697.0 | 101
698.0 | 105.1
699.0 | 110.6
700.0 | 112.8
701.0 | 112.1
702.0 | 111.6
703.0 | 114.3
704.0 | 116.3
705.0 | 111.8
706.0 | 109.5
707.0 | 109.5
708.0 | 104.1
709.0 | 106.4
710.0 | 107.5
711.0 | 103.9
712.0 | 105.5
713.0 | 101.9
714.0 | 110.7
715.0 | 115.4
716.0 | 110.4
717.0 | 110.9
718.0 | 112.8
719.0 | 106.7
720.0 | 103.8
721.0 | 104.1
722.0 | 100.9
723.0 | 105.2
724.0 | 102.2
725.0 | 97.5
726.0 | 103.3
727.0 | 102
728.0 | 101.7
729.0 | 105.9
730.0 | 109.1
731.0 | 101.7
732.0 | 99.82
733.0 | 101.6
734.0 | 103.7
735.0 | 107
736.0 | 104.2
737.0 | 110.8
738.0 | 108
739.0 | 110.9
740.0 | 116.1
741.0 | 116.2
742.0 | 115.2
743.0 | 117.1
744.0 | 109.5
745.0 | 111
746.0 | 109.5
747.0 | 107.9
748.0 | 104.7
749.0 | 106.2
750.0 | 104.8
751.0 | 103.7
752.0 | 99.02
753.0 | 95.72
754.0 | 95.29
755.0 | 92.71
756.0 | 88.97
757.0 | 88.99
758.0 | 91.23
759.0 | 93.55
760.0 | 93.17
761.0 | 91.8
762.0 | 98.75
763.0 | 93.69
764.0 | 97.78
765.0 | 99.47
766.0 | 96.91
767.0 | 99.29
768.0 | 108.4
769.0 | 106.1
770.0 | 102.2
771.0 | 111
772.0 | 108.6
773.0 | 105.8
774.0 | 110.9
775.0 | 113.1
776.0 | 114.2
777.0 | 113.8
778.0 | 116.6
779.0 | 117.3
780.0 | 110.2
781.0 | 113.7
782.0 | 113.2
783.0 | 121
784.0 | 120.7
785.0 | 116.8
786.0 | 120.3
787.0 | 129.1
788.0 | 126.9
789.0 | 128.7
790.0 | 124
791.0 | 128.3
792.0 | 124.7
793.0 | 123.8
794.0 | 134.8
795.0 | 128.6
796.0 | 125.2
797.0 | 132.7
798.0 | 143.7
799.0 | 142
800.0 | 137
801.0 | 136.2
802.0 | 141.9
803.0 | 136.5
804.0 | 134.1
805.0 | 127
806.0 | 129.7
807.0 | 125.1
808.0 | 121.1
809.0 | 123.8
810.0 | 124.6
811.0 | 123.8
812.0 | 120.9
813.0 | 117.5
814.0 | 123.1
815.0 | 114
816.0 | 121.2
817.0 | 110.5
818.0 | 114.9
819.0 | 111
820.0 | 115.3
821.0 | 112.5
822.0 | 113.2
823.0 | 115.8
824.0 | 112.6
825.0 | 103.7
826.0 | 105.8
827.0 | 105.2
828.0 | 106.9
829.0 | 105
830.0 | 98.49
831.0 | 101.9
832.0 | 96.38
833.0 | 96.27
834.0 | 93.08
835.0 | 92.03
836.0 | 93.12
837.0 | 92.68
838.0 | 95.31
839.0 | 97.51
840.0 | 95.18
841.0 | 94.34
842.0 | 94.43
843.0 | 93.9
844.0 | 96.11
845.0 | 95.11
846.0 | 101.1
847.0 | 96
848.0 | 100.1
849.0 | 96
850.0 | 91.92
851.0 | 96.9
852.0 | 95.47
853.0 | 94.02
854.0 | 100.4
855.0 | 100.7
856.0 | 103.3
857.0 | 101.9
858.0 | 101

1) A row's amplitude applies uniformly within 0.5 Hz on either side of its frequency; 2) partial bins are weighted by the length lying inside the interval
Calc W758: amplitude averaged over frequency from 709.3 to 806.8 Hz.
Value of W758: 111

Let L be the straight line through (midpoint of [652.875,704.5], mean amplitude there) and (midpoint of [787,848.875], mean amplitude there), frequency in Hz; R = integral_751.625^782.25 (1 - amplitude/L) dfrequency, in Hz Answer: 1.2 Hz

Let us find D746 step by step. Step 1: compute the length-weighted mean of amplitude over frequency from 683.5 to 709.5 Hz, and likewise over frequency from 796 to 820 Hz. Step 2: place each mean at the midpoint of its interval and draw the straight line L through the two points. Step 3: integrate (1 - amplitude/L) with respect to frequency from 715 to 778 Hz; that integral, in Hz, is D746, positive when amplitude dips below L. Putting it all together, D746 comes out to 6.1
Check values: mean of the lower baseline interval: 107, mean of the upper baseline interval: 126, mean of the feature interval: 104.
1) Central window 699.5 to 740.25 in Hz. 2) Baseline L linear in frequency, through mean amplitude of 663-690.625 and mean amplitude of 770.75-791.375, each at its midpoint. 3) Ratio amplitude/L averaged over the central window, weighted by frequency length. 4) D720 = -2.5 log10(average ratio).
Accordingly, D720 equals -0.05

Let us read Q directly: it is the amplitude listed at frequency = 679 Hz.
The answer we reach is 88.89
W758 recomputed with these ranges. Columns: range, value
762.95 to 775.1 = 104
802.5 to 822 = 121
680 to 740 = 106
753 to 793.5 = 109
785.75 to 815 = 129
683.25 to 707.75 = 107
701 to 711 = 110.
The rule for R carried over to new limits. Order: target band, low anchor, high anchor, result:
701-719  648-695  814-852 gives -3.4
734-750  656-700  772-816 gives 0.0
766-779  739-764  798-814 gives 0.4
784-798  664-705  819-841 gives -3.6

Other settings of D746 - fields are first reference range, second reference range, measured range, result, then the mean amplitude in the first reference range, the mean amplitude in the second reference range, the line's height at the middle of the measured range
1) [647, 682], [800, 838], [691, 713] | -3.88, 83.3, 114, 90.7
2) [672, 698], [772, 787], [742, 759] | 1.18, 96.7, 115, 109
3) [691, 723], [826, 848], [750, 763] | 1.09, 107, 97.4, 103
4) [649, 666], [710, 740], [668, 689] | -0.56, 81.3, 106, 88.9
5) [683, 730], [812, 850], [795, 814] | -4.72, 106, 104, 104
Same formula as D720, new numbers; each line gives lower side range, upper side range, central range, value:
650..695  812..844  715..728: -0.12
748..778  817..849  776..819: -0.22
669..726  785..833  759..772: 0.14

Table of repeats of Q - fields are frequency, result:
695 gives 98.3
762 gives 98.75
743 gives 117.1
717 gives 110.9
